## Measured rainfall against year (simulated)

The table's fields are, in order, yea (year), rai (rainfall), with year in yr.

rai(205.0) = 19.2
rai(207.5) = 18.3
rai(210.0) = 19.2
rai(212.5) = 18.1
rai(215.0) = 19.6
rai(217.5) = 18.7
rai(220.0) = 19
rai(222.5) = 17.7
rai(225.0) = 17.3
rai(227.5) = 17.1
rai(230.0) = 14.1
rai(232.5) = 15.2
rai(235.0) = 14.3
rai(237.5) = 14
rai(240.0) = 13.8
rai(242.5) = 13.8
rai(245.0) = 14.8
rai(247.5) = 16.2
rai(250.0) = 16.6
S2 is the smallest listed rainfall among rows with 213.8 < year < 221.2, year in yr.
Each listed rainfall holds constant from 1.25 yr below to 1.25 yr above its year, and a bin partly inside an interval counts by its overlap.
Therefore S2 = 18.7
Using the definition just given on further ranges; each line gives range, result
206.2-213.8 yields 18.1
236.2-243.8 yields 13.8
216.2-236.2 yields 14.1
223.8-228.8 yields 17.1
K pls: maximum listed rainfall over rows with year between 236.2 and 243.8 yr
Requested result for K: 14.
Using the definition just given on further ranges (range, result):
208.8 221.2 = 19.6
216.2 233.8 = 19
